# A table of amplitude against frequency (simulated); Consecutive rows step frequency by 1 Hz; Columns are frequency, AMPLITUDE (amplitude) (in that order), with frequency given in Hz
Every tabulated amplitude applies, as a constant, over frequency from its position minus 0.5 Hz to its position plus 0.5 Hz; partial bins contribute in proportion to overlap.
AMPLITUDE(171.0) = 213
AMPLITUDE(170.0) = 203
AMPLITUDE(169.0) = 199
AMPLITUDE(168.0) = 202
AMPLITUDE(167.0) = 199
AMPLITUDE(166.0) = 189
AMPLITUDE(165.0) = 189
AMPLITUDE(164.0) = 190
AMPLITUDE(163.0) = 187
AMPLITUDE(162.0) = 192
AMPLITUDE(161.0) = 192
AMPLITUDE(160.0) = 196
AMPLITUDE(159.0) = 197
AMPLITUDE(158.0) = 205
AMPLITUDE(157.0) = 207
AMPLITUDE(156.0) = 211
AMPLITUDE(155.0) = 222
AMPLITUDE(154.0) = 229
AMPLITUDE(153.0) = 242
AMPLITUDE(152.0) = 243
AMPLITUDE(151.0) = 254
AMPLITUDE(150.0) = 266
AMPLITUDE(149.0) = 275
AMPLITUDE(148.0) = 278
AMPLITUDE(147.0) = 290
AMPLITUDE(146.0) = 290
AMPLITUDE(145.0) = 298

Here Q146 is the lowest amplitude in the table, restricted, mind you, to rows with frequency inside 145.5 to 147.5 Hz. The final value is 290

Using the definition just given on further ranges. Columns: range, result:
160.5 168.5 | 187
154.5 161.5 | 192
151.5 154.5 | 229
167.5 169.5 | 199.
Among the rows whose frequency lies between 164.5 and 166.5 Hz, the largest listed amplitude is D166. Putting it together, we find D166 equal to 189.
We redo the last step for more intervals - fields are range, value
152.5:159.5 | 242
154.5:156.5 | 222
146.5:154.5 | 290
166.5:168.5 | 202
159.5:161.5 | 196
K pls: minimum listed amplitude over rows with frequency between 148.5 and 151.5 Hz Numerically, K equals 254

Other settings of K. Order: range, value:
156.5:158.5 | 205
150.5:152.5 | 243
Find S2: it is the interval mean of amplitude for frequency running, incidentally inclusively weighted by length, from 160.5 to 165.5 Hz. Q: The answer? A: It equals 190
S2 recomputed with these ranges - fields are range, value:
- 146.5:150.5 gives 277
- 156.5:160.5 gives 201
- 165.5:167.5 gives 194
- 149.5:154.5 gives 247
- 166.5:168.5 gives 200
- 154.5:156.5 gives 216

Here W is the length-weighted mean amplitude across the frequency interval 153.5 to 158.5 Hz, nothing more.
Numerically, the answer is 215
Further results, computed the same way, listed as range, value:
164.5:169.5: 196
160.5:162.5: 192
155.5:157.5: 209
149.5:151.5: 260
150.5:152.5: 248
